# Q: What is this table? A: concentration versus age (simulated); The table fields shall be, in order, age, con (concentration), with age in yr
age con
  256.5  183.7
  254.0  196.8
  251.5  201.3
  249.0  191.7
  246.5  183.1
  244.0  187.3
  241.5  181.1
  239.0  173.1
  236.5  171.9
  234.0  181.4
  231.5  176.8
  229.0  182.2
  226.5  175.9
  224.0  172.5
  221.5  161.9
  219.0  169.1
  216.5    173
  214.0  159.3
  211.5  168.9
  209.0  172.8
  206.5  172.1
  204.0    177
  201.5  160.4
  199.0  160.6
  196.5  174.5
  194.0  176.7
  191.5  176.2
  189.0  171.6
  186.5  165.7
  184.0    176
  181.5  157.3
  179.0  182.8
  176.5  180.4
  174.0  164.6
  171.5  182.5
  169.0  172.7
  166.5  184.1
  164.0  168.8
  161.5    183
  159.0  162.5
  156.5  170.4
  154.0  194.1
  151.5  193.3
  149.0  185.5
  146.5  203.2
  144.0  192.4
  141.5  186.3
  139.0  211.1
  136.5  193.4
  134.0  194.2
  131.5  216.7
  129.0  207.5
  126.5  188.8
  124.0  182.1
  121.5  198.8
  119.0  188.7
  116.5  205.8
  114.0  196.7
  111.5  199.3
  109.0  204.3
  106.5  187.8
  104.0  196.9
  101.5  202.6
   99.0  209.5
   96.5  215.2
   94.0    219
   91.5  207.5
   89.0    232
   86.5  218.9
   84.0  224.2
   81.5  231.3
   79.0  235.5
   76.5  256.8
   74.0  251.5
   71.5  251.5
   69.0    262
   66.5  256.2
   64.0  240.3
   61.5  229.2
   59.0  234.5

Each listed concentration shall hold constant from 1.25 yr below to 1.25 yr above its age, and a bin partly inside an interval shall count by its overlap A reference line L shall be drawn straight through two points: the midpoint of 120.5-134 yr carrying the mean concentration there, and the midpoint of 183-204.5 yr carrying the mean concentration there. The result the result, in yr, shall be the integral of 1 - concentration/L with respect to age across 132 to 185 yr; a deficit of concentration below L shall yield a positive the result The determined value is 0.6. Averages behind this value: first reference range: 198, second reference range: 171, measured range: 183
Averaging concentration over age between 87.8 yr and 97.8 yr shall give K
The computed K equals 218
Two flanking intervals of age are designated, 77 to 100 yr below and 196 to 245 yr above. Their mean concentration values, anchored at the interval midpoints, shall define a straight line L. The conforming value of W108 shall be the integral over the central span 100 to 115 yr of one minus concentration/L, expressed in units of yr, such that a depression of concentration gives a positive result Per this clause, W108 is 1.2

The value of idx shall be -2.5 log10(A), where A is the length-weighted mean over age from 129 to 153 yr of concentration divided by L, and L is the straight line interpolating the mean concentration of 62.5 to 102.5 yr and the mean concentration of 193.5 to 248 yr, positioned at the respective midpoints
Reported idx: 0.05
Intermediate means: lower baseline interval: 232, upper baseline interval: 173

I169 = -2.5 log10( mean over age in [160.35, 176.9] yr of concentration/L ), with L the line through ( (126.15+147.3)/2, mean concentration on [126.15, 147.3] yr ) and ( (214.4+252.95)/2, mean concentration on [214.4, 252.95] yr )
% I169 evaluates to 0.10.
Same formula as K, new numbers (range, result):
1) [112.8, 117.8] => 201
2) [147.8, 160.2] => 181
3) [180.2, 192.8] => 169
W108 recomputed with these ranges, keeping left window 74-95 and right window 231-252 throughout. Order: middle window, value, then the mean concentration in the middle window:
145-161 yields 1.9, 185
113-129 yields 1.8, 195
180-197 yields 2.3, 171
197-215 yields 2.4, 168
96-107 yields 1.1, 203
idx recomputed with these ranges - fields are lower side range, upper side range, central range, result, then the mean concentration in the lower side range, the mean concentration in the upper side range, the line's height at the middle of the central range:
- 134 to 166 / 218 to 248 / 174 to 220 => 0.065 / 187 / 177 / 181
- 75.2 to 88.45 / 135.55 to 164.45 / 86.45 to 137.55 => 0.053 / 233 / 187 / 213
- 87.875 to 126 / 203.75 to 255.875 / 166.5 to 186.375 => 0.088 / 203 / 178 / 189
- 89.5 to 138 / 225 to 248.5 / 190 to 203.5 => 0.101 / 201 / 180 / 187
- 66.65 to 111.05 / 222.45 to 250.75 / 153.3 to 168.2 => 0.151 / 224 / 180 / 203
